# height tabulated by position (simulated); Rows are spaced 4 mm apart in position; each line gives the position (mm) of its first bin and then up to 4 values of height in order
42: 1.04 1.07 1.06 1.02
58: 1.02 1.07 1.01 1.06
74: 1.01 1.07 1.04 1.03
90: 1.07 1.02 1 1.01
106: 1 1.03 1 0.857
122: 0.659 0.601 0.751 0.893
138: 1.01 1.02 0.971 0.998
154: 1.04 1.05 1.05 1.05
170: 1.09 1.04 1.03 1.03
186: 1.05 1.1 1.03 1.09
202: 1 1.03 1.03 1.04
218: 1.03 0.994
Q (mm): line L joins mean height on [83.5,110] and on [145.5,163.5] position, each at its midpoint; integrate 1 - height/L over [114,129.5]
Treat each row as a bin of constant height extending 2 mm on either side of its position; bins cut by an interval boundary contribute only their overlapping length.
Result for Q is 4.17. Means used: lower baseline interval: 1.02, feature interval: 0.748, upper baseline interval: 1.03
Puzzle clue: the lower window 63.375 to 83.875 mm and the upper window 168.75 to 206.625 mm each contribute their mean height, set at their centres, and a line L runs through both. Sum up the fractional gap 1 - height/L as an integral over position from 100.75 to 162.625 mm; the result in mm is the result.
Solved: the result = 6.7 mm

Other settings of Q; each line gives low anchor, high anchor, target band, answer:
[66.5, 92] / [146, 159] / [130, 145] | 1.2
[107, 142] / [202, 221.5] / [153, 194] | -4.2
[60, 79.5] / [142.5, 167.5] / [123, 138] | 3.7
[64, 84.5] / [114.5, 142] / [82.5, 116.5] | -3.0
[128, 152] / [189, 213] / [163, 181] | -1.0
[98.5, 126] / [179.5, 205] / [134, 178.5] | -1.8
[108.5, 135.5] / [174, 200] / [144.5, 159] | -1.3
